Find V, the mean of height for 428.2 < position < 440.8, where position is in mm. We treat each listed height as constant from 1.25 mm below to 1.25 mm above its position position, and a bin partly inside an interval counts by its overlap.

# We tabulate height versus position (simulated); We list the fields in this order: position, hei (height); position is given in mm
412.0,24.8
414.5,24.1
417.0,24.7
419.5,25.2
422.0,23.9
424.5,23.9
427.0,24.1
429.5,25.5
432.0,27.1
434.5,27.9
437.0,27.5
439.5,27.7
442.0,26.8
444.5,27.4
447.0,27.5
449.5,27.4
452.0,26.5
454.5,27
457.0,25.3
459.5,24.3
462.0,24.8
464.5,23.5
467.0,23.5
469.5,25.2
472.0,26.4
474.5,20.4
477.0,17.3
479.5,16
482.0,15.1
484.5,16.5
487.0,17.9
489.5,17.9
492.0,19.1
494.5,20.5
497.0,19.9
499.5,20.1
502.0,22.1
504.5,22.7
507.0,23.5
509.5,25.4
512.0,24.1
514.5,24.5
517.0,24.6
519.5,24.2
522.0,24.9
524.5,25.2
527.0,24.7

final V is 27.1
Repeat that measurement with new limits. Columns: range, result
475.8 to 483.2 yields 16.1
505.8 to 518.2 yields 24.4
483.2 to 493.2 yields 17.8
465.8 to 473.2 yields 25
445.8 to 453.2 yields 27.1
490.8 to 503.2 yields 20.3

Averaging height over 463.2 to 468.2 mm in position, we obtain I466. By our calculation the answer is 23.5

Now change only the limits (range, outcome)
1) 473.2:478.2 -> 18.9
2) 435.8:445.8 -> 27.4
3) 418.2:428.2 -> 24.3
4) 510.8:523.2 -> 24.5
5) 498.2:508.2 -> 22.1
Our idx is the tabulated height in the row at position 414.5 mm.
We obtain 24.1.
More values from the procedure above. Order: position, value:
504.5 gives 22.7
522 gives 24.9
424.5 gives 23.9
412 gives 24.8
